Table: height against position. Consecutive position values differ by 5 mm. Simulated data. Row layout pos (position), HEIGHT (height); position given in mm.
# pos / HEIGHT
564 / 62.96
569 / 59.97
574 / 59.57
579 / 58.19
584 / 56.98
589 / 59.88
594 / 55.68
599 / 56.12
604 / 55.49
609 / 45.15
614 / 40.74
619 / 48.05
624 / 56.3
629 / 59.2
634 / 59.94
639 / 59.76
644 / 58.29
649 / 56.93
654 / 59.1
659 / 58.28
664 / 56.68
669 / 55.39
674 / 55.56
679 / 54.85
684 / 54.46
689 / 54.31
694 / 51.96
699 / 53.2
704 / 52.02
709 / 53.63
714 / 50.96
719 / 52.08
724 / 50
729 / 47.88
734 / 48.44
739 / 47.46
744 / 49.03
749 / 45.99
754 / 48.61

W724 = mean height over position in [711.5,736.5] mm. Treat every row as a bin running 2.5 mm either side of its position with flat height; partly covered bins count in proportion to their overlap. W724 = 49.9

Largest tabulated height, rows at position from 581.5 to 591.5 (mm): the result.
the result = 59.88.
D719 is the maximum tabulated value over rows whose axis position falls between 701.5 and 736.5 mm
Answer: 53.63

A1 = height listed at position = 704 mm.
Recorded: 52.02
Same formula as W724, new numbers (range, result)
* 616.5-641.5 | 56.6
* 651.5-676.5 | 57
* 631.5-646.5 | 59.3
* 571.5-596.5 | 58.1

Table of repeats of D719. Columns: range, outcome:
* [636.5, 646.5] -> 59.76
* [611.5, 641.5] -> 59.94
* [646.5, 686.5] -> 59.1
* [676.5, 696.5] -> 54.85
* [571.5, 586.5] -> 59.57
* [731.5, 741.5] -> 48.44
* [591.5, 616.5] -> 56.12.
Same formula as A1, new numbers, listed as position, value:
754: 48.61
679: 54.85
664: 56.68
